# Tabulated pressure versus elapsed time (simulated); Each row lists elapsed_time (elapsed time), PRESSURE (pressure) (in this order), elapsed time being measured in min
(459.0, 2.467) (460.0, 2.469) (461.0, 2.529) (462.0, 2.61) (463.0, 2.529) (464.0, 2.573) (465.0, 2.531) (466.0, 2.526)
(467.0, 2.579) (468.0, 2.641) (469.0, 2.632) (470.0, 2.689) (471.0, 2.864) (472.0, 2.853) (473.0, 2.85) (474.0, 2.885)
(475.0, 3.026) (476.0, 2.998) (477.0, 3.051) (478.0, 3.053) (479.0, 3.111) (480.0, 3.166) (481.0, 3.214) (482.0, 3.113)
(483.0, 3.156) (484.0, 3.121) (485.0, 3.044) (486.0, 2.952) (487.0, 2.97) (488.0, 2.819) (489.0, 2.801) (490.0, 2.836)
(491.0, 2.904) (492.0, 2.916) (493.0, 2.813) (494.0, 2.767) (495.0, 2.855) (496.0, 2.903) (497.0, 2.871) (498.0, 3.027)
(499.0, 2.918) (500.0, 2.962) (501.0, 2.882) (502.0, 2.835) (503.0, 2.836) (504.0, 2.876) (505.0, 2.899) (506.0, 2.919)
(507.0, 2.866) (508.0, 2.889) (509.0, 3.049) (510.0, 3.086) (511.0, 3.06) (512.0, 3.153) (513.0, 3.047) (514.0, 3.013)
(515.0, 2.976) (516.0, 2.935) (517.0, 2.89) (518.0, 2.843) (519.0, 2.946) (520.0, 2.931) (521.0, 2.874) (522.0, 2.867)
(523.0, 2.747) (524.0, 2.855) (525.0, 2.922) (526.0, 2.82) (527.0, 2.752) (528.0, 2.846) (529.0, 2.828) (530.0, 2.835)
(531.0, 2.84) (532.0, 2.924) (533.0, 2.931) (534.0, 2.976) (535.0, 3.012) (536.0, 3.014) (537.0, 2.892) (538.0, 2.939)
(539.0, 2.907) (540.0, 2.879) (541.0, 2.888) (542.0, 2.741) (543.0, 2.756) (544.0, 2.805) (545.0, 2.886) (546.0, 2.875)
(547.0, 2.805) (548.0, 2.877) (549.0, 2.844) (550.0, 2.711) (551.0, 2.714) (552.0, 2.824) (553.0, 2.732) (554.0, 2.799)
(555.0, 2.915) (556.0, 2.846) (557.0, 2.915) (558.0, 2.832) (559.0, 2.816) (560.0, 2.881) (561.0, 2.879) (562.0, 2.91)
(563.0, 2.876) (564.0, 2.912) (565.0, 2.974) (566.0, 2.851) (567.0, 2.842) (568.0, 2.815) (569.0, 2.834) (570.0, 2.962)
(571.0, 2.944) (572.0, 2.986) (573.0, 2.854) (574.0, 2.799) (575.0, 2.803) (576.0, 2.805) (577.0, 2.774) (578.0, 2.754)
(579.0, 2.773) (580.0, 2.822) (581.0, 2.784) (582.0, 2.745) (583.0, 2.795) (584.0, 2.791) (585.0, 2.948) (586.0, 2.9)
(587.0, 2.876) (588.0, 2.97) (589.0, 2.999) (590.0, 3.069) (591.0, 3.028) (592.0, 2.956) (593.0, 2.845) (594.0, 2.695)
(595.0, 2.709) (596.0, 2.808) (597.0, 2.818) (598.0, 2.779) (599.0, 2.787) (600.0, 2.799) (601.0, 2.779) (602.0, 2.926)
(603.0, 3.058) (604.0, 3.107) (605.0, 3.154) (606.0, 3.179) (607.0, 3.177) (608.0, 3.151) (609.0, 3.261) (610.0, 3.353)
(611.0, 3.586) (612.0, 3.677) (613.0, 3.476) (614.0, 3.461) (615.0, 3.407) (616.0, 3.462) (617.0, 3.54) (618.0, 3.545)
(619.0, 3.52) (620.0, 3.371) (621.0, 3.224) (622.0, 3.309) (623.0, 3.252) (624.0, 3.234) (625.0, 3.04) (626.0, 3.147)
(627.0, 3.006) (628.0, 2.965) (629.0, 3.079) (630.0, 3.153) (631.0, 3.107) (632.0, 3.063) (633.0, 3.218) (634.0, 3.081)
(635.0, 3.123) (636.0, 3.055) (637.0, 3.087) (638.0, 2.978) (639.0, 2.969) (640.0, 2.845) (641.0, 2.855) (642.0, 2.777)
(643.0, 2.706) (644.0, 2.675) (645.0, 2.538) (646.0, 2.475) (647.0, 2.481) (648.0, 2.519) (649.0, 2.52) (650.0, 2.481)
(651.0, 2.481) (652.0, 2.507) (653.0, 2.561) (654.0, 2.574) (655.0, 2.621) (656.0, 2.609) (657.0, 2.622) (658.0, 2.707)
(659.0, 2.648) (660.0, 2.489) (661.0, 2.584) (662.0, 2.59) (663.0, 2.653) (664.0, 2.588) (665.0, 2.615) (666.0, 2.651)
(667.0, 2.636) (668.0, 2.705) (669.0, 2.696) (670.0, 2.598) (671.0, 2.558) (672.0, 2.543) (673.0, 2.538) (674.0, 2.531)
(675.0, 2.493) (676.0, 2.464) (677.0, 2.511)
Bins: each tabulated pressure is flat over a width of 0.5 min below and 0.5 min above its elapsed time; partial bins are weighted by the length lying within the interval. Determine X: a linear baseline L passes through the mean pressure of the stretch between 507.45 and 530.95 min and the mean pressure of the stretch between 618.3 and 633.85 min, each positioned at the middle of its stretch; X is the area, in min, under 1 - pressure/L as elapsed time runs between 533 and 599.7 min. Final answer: 3.88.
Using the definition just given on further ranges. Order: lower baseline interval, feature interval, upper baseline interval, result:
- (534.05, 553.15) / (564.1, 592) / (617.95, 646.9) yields 0.5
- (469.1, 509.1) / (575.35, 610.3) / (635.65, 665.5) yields -2.0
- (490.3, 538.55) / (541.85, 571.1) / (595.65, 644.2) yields 1.5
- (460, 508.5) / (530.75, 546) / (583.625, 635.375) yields 0.4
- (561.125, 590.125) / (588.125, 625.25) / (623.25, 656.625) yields -3.9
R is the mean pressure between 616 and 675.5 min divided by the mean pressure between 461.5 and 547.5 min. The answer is 1.0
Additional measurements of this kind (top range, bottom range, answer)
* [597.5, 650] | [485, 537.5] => 1.06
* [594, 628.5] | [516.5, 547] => 1.10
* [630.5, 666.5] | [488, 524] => 0.94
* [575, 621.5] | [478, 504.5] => 1.03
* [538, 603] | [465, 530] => 0.98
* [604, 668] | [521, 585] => 1.04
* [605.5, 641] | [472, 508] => 1.09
